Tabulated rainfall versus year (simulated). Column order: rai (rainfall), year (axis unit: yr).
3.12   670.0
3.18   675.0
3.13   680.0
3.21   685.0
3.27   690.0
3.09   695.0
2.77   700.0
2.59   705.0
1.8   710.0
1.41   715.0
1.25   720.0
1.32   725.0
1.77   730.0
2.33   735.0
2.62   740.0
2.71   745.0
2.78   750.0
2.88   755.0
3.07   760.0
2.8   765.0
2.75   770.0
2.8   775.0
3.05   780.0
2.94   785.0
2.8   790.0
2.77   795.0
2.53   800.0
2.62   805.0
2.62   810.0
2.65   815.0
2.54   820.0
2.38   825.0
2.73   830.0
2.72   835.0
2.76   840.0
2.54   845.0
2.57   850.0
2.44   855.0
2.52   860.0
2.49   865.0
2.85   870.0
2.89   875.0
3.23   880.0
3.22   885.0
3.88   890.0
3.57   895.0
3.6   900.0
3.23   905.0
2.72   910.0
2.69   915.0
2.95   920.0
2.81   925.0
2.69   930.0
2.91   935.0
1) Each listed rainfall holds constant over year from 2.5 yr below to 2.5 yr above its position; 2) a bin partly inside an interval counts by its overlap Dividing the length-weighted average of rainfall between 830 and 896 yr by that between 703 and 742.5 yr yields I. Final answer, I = 1.5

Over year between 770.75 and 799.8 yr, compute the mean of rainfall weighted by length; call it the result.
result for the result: 2.84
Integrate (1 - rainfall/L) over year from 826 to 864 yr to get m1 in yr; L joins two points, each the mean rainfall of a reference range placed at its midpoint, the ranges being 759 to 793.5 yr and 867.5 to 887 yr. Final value 4.98 yr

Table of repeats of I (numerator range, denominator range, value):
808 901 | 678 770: 1.14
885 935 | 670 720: 1.17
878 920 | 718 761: 1.42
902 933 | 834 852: 1.08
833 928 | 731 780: 1.07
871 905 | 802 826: 1.31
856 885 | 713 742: 1.59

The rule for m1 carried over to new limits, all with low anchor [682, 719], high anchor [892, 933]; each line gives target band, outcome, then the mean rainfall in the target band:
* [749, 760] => -0.9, 2.89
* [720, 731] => 4.9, 1.45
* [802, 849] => 3.7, 2.62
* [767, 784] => -0.9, 2.87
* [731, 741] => 1.1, 2.35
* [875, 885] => -0.6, 3.14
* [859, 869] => 1.3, 2.55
